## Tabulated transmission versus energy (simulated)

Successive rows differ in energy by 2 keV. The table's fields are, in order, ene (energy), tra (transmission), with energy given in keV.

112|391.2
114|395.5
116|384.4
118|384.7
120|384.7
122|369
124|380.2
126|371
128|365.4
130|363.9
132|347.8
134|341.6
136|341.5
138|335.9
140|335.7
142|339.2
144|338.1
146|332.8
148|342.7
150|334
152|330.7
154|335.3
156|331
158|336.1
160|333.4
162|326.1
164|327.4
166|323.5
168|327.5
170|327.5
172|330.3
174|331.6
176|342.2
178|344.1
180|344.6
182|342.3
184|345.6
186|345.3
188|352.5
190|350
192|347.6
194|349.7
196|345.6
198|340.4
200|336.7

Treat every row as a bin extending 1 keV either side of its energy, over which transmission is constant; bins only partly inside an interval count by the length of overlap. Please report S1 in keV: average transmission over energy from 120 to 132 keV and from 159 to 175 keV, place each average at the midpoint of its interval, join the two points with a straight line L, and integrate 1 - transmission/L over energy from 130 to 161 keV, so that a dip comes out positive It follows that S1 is 1.0 keV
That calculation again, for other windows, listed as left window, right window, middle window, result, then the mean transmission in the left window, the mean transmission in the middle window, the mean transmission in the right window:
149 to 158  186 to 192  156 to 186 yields 0.6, 333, 335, 350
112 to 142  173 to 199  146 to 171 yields 1.6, 364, 331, 345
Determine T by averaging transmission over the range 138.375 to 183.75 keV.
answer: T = 335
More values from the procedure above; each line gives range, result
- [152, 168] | 330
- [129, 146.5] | 342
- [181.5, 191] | 347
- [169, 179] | 335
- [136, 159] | 336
